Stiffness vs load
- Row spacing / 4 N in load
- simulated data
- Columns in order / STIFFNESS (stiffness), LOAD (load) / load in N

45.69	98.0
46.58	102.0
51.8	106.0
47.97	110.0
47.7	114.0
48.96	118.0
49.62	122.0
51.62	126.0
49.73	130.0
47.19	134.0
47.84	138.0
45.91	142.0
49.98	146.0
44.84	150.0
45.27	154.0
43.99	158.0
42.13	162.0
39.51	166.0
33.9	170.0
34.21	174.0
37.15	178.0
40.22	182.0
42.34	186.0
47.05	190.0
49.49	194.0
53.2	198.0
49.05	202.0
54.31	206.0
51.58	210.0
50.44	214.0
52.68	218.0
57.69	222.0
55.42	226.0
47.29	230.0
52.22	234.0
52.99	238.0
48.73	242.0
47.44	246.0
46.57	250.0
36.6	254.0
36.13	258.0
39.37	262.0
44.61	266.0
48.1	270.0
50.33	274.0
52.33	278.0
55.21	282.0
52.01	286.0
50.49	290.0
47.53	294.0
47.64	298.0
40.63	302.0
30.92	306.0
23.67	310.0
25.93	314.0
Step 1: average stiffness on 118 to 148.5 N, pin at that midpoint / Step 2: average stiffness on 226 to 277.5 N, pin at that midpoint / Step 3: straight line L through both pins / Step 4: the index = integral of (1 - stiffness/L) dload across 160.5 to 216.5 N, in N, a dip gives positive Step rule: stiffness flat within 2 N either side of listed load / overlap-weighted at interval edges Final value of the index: 3.45 N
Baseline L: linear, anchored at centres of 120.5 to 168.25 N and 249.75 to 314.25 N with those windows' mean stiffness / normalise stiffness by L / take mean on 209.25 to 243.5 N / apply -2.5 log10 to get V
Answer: -0.17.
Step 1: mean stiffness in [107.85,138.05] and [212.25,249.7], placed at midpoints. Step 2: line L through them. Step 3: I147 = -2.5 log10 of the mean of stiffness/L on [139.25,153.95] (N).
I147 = 0.06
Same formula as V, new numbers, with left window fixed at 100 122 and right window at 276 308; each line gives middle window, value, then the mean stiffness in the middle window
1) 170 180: 0.336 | 35.3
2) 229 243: -0.067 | 50.6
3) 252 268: 0.206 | 39.2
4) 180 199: 0.044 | 46.1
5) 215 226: -0.150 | 54.8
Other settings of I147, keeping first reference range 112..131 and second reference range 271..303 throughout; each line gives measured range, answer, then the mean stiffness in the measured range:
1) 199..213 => -0.04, 51.7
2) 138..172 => 0.14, 43.5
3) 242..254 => 0.09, 45.6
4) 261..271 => 0.13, 44.1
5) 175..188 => 0.25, 39.5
